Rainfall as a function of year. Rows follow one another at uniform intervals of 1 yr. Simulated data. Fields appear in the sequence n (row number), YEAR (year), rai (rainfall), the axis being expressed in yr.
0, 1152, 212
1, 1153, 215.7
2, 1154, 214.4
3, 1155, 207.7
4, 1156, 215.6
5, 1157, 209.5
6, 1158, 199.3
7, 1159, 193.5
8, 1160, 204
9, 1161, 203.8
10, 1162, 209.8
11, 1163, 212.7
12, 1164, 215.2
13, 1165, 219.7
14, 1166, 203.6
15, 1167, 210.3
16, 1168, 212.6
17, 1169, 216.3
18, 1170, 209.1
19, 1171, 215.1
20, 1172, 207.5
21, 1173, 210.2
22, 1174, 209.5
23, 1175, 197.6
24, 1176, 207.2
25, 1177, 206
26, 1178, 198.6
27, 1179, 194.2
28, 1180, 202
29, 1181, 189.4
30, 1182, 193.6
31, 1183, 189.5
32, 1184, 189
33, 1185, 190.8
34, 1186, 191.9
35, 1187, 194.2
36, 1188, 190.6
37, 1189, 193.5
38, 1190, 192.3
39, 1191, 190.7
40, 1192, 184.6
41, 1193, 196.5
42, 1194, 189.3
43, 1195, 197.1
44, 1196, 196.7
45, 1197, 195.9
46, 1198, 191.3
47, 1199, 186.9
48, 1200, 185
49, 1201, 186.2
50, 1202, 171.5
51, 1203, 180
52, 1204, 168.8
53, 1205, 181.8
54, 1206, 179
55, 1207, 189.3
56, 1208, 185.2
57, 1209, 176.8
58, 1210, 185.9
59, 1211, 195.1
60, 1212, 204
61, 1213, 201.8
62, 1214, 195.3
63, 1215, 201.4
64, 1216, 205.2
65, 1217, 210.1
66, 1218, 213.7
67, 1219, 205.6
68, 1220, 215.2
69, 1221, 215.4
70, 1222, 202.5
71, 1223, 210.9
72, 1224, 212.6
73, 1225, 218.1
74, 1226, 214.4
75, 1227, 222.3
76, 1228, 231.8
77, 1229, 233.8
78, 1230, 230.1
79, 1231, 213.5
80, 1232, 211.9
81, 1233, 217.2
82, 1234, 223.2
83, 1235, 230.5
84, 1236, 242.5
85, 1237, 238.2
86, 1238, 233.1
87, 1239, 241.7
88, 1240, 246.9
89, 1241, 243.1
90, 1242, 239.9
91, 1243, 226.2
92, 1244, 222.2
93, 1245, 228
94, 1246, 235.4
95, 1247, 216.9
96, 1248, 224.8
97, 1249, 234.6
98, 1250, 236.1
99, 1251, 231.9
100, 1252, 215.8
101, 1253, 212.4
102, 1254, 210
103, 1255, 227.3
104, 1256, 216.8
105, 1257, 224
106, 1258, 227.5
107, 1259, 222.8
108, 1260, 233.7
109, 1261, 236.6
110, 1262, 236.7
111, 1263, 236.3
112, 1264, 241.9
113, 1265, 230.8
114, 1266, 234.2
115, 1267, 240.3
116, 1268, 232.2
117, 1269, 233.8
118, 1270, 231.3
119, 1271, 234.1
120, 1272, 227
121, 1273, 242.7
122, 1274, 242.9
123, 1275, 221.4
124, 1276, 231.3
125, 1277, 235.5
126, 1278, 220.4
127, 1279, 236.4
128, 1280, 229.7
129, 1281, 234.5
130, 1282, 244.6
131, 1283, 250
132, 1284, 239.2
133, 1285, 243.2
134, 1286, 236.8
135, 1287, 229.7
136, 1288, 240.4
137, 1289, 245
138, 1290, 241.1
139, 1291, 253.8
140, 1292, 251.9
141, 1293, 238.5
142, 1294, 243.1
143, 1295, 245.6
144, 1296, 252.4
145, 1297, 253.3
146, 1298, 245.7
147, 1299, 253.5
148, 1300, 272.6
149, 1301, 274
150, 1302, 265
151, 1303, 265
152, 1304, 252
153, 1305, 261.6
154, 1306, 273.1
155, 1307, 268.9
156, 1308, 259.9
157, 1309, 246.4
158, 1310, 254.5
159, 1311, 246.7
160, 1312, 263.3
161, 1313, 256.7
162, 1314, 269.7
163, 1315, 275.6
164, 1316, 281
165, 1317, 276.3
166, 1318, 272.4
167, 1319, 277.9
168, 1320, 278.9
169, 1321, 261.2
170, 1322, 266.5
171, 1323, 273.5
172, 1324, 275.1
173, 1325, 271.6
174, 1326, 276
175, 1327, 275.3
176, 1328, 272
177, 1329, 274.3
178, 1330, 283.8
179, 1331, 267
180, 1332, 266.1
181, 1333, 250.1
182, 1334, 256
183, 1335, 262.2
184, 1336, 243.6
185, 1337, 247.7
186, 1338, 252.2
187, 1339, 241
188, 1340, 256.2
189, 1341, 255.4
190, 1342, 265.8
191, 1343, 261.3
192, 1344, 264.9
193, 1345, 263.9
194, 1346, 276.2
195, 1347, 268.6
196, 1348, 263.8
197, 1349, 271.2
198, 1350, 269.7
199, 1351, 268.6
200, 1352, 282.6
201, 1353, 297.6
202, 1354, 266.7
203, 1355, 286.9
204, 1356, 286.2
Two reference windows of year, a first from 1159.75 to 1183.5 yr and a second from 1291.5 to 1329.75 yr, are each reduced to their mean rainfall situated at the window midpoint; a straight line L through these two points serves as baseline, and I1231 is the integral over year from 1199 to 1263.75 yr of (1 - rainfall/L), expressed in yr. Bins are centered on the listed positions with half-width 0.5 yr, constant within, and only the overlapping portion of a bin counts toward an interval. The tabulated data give 4.50 yr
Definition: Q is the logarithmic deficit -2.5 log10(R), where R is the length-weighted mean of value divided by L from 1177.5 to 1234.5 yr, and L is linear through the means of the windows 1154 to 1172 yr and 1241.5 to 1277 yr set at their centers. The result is 0.103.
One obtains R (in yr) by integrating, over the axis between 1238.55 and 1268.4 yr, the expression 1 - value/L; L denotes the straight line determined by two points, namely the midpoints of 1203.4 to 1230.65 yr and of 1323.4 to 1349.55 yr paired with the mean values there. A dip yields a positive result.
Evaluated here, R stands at -1.1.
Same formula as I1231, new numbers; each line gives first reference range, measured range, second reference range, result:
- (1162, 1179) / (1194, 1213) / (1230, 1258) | 2.66 yr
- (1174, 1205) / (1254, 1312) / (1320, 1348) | -0.85 yr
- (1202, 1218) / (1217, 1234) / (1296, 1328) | -1.23 yr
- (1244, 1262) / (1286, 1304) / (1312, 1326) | 0.31 yr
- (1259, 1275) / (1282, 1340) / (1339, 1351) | -1.73 yr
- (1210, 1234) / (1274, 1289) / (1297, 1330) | 0.72 yr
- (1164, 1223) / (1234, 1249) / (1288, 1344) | -0.75 yr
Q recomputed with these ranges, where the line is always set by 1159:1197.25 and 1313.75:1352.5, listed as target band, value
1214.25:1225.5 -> 0.045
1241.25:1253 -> 0.011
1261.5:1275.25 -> 0.020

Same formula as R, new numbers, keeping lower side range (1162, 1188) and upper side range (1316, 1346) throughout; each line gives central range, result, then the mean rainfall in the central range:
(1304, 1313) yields -0.08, 259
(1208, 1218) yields 0.96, 198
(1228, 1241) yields -0.21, 231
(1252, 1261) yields 0.52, 222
